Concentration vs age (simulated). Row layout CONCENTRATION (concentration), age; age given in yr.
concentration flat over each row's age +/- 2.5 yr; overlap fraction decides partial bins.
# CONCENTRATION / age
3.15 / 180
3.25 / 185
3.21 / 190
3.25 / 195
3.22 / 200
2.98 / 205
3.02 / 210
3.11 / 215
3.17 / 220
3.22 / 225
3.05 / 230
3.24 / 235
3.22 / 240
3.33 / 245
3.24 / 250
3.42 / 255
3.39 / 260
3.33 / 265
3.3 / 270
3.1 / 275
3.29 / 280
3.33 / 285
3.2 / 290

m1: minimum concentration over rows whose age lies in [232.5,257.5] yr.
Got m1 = 3.22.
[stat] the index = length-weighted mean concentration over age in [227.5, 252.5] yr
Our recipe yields 3.22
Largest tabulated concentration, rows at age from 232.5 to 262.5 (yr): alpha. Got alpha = 3.42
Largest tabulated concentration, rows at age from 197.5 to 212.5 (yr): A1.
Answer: 3.22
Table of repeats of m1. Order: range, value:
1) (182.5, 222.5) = 2.98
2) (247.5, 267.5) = 3.24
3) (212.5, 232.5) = 3.05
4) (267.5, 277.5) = 3.1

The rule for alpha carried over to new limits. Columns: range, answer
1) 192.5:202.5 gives 3.25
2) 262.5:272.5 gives 3.33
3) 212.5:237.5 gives 3.24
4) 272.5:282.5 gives 3.29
